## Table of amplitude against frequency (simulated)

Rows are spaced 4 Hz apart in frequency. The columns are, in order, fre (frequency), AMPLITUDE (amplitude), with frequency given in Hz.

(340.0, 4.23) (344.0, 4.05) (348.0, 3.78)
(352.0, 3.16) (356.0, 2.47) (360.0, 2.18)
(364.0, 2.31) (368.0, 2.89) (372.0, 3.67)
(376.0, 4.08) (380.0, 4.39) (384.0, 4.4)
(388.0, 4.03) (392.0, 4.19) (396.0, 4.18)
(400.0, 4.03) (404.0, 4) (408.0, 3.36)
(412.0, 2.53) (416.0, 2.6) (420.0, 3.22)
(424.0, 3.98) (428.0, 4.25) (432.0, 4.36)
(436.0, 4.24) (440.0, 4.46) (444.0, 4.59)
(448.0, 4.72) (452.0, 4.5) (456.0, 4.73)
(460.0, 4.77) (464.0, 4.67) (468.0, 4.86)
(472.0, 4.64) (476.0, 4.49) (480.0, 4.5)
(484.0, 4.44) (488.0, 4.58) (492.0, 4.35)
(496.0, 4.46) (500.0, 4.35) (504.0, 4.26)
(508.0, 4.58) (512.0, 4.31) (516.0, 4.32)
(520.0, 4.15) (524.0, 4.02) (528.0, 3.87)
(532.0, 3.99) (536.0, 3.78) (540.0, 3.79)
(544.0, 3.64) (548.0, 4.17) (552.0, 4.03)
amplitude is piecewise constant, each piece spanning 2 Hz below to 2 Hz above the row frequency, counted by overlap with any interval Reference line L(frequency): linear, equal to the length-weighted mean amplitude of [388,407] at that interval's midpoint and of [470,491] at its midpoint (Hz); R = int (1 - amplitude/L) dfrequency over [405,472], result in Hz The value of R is 2.6 Hz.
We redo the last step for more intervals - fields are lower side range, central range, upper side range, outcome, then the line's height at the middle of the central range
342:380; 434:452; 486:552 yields -3.8 Hz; 3.72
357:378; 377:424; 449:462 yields -2.2 Hz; 3.63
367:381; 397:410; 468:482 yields 0.6 Hz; 4.01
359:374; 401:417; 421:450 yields 2.2 Hz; 3.74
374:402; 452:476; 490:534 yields -2.7 Hz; 4.22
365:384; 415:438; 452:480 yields 2.4 Hz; 4.27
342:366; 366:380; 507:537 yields -2.4 Hz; 3.12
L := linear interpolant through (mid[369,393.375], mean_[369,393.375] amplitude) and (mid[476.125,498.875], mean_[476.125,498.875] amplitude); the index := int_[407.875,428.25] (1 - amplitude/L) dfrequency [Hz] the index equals 4.7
